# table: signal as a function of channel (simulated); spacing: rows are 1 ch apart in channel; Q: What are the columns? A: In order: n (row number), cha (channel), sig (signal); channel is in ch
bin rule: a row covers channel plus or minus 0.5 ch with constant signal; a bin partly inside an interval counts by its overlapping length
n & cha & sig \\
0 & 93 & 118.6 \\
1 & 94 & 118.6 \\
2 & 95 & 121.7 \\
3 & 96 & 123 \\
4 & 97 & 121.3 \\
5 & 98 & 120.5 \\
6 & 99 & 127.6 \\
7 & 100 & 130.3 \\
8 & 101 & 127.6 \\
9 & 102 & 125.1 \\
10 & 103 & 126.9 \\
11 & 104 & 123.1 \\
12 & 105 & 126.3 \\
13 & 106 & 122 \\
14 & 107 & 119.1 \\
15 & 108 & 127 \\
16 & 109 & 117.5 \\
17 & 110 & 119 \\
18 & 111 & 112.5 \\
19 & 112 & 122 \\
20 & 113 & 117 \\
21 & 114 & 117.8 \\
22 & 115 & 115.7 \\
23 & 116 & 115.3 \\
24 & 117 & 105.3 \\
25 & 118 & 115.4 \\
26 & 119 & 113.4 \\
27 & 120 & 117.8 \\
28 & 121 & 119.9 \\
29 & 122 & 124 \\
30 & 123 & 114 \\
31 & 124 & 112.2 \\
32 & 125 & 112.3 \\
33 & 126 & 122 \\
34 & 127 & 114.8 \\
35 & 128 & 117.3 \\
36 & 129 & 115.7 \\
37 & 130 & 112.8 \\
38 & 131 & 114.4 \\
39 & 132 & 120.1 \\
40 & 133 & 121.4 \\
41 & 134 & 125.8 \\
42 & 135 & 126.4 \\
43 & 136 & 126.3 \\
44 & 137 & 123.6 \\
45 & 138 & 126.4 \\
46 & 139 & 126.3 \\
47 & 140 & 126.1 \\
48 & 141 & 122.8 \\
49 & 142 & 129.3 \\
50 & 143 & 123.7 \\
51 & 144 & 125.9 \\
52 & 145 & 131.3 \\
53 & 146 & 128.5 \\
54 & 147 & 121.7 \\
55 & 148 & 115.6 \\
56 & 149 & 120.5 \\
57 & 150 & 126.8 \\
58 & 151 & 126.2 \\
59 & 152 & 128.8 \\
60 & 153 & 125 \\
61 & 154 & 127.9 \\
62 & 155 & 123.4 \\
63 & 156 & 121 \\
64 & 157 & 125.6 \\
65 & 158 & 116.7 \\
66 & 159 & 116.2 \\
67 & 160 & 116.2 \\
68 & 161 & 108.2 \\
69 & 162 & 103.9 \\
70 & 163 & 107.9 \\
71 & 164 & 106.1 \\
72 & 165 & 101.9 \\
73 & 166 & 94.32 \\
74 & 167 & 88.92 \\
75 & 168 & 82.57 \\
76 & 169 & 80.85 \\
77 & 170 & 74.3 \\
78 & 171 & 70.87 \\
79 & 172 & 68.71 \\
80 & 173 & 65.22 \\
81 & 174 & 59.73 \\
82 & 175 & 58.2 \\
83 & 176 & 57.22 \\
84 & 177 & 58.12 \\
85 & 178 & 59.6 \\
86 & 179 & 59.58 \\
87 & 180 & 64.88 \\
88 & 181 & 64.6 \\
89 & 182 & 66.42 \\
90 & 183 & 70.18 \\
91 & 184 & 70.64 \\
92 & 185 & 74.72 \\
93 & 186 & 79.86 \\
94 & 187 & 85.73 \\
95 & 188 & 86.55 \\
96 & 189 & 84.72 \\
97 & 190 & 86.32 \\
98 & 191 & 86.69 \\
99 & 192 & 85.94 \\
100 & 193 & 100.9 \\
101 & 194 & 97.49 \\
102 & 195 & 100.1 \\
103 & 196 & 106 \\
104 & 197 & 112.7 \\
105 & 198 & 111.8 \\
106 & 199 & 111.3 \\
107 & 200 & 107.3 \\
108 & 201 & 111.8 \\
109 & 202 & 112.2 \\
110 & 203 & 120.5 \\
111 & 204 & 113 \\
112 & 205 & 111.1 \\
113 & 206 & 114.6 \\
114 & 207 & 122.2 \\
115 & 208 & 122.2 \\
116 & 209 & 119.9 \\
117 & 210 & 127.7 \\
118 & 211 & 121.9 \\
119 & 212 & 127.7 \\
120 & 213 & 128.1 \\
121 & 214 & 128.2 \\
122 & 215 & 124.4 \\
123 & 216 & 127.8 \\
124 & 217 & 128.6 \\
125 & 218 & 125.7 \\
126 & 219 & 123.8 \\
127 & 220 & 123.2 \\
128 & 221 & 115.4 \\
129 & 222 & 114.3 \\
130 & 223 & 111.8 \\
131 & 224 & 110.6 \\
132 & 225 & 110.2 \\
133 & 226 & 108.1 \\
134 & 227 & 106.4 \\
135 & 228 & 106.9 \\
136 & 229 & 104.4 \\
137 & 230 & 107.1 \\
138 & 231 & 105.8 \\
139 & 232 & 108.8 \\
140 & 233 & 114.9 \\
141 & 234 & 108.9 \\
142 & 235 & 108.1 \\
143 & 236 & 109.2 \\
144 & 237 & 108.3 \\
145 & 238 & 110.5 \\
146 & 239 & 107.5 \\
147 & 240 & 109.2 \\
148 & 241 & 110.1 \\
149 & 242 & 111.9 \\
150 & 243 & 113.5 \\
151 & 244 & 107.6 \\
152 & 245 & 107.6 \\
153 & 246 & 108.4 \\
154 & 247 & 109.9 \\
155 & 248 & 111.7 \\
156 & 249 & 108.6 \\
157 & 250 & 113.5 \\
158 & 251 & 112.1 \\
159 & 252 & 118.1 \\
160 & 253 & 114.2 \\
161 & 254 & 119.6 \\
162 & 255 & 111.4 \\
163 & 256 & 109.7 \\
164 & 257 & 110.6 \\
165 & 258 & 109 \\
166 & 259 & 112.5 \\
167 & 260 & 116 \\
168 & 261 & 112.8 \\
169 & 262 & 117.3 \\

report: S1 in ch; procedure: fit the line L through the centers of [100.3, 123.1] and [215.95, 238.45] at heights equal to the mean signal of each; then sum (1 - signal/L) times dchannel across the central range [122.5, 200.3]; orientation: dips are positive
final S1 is 9.5 ch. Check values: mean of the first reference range 119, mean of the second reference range 113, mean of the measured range 102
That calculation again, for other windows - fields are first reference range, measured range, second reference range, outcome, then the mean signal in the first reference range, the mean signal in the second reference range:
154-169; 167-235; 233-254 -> 6.6 ch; 108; 111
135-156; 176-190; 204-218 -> 6.0 ch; 125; 123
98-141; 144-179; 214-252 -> 5.1 ch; 120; 113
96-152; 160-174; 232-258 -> 3.4 ch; 121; 111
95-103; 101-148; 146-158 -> 1.5 ch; 125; 124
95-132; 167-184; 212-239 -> 7.2 ch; 119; 115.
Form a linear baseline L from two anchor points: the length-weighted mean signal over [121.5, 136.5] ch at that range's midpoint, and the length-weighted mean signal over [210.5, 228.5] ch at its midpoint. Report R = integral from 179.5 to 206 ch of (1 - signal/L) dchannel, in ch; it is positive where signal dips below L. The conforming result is 5.6 ch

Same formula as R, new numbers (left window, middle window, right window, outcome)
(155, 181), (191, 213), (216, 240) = -2.29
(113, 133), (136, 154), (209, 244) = -1.49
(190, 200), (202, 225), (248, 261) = -3.50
